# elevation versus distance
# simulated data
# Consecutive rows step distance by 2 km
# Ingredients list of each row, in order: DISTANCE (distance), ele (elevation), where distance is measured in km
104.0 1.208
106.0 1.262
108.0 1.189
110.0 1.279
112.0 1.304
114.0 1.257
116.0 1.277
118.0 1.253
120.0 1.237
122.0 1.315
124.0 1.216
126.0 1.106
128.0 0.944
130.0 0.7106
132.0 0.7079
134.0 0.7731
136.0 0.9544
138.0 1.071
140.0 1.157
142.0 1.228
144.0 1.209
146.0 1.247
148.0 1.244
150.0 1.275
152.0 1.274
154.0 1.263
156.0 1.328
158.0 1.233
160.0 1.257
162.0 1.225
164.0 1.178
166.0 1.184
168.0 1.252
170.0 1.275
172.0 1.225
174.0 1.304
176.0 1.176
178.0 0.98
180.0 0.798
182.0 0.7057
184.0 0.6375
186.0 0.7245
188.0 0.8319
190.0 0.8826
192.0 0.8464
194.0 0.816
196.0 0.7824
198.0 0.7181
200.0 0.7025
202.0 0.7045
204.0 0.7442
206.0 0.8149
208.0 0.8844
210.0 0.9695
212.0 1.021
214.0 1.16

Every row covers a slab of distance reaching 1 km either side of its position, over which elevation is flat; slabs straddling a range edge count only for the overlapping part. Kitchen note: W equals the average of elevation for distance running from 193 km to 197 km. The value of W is 0.799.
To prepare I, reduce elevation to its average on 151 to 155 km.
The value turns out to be 1.27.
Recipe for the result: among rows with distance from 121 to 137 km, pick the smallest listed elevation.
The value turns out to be 0.7079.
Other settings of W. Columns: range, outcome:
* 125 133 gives 0.867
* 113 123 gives 1.27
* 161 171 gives 1.22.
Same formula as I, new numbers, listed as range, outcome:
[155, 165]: 1.24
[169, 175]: 1.27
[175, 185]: 0.859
